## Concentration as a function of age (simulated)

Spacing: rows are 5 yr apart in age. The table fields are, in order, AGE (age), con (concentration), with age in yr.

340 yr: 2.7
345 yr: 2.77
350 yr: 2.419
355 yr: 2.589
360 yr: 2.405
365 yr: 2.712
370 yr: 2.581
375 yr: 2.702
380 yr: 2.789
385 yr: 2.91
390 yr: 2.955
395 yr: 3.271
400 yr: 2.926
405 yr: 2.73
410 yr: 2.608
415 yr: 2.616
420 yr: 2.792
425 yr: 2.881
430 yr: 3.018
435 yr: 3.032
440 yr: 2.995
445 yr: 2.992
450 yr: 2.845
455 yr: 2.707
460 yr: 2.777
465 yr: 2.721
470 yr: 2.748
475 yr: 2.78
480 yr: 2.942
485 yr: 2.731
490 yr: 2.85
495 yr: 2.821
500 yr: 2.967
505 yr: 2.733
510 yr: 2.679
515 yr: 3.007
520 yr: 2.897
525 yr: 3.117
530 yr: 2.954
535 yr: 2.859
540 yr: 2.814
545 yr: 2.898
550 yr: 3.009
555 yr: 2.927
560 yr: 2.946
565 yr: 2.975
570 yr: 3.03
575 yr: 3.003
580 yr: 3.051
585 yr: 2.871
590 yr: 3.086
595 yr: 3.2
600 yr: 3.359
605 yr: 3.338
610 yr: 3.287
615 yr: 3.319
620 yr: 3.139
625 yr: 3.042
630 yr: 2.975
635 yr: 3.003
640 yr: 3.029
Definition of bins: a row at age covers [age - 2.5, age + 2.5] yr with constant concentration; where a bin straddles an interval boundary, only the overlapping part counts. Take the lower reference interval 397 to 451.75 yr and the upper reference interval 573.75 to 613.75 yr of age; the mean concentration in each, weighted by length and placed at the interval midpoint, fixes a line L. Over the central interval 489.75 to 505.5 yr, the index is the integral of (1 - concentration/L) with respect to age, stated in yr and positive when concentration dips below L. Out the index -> 0.71 yr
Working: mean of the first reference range 2.86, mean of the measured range 2.86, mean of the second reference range 3.16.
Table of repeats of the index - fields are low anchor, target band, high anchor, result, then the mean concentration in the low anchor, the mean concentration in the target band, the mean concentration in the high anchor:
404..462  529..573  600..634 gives 1.8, 2.84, 2.93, 3.19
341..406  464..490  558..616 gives 1.2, 2.75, 2.79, 3.12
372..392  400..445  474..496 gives -0.3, 2.83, 2.85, 2.83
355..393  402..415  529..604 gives 0.5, 2.72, 2.67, 3.01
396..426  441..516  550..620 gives 2.2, 2.78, 2.82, 3.1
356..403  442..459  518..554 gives 0.1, 2.8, 2.85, 2.94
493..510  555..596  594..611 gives 2.2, 2.82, 3.01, 3.31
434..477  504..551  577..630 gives 1.5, 2.84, 2.9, 3.16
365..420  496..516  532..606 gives 0.7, 2.8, 2.83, 3.02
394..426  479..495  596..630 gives 0.7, 2.81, 2.83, 3.23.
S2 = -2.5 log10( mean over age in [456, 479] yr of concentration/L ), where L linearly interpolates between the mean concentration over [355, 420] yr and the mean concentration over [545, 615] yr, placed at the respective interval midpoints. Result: 0.05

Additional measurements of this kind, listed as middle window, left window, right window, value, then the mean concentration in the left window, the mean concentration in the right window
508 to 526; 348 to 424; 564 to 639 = 0.02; 2.74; 3.11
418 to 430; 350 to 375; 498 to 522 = -0.07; 2.57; 2.85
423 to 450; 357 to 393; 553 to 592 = -0.06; 2.73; 2.99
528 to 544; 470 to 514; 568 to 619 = 0.03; 2.82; 3.16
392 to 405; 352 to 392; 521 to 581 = -0.11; 2.7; 2.96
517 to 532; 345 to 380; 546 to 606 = -0.02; 2.6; 3.06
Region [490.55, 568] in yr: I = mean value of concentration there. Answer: 2.91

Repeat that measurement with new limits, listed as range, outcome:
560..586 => 2.99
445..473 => 2.78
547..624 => 3.1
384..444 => 2.9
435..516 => 2.83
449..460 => 2.77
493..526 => 2.88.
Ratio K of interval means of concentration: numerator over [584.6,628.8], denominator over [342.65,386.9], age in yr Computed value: 1.20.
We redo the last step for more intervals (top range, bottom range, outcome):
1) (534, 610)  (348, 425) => 1.11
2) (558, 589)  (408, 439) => 1.05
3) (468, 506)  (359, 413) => 1.01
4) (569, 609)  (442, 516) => 1.11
